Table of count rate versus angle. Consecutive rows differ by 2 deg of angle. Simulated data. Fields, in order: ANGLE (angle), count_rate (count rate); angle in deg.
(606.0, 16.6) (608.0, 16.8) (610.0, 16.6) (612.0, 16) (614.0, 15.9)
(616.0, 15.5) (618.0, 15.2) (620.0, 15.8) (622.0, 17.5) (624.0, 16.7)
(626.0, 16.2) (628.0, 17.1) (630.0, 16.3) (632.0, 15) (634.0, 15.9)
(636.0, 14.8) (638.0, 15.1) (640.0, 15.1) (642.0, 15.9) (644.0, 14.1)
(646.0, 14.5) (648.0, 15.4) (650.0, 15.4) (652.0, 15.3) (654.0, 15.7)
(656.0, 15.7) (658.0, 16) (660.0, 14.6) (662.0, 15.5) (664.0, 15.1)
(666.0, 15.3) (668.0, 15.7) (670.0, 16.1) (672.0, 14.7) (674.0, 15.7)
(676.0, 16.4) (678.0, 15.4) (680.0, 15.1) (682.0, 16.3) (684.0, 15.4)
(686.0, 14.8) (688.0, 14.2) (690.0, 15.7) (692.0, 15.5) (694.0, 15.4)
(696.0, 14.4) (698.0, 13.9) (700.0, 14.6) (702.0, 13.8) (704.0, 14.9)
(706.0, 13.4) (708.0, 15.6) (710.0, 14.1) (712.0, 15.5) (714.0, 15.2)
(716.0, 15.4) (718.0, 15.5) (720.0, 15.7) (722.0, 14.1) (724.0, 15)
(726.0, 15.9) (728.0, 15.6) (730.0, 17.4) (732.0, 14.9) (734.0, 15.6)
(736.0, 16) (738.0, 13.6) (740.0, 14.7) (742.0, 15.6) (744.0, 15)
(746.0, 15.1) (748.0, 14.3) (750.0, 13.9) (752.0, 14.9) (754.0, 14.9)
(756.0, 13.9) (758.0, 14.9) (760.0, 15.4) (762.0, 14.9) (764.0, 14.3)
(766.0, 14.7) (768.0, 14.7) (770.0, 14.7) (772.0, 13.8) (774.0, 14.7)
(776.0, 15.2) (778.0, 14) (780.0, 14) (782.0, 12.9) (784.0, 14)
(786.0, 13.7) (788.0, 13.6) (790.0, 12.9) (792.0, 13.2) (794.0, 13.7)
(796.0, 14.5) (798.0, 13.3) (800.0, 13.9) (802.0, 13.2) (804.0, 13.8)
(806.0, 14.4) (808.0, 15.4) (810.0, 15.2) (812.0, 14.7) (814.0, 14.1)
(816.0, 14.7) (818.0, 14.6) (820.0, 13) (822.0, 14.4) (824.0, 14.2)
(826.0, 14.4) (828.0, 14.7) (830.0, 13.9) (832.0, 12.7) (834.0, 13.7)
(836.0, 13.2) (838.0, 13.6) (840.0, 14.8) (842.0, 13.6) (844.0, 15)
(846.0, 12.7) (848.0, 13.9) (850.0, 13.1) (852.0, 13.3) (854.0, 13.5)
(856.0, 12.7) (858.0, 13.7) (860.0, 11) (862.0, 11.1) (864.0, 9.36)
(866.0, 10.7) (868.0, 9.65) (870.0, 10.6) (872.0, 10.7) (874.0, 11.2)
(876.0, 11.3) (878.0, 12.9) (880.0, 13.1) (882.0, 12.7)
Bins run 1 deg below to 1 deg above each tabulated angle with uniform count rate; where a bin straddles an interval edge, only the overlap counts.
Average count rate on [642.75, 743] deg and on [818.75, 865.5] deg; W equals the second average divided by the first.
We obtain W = 0.9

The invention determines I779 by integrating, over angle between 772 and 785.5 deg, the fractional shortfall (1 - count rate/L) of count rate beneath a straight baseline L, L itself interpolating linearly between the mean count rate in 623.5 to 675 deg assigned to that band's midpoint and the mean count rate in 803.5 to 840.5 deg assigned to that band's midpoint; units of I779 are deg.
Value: 0.4 deg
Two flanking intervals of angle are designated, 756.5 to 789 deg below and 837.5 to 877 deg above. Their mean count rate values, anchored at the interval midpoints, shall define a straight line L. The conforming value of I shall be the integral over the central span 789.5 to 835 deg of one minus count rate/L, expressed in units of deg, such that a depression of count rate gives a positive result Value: -2.3 deg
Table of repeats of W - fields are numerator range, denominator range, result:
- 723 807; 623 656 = 0.93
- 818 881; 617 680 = 0.82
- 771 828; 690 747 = 0.93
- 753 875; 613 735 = 0.88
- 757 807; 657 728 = 0.93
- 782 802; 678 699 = 0.90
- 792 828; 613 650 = 0.91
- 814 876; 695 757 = 0.87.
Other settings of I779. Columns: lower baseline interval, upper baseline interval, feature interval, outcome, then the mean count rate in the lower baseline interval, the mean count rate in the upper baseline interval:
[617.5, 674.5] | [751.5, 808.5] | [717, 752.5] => -1.2 deg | 15.6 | 14.2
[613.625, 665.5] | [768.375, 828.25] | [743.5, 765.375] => -0.3 deg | 15.6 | 14.1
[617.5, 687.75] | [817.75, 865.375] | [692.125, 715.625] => 0.4 deg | 15.6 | 13.3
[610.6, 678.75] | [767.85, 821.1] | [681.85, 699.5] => 0.2 deg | 15.6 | 14.1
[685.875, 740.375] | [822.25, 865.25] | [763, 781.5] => -0.3 deg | 15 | 13.3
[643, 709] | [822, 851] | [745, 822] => 0.2 deg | 15.1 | 13.8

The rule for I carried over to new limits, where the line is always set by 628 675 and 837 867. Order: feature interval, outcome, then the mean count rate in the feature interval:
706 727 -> -0.8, 15.1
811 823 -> -0.9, 14.2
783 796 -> 0.0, 13.6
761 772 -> -0.5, 14.6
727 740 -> -1.0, 15.5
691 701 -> 0.0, 14.8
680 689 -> -0.1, 15.2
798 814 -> -1.1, 14.3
